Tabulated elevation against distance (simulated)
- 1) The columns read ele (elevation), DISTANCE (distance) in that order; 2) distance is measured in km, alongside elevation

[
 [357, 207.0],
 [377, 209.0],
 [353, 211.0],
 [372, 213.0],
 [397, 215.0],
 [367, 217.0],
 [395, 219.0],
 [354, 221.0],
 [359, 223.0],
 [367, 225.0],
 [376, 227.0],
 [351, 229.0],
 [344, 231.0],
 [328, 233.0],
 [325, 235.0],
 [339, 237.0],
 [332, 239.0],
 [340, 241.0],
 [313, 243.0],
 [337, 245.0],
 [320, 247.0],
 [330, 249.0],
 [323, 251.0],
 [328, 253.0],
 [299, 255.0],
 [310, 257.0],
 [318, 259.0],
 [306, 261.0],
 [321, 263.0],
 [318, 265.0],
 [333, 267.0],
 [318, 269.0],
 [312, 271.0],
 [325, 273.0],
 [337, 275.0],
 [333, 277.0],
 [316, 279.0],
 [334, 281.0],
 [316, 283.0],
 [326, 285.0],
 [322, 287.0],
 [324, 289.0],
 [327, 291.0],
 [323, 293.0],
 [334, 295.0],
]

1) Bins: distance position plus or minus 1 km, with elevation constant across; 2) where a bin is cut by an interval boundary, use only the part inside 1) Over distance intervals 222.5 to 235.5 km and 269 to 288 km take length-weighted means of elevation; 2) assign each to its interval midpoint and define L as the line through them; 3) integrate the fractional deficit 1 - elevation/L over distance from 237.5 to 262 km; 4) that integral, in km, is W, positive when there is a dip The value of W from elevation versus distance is 1.3 km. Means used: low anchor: 351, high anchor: 324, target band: 322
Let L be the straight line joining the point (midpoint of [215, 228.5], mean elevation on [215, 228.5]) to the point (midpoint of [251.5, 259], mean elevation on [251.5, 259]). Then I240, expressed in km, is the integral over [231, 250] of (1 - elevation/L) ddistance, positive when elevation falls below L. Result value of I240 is 0.5 km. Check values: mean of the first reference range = 371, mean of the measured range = 330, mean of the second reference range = 314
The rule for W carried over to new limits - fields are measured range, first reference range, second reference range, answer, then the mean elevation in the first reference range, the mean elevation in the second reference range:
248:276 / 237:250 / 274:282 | 0.8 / 329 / 330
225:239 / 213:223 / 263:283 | 0.7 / 376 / 324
